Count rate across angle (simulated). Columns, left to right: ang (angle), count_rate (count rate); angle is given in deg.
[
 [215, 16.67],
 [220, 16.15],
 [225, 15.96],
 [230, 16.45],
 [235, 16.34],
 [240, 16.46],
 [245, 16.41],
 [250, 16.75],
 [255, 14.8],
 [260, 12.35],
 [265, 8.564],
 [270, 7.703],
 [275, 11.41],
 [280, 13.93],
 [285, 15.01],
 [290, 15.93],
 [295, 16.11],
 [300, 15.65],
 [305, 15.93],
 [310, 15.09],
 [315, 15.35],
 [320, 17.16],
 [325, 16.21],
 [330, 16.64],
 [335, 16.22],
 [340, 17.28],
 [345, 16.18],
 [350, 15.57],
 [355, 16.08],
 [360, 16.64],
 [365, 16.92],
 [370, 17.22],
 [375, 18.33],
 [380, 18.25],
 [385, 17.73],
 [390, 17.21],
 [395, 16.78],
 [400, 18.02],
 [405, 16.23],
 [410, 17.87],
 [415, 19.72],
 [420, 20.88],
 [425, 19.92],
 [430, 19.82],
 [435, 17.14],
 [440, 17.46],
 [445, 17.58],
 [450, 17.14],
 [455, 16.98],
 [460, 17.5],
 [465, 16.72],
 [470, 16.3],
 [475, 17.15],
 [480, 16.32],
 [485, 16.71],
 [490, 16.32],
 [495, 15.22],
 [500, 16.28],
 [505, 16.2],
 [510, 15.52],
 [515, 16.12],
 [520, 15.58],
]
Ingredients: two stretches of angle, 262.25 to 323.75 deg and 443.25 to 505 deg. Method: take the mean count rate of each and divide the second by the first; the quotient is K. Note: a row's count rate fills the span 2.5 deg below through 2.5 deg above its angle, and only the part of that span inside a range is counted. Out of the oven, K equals 1.19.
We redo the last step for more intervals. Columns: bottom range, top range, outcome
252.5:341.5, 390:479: 1.23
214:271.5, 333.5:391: 1.16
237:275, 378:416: 1.34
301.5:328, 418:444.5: 1.18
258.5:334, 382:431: 1.29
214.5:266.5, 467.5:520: 1.06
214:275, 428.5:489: 1.19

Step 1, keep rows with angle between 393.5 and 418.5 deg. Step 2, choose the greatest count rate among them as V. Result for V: 19.72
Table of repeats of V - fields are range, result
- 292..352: 17.28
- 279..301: 16.11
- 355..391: 18.33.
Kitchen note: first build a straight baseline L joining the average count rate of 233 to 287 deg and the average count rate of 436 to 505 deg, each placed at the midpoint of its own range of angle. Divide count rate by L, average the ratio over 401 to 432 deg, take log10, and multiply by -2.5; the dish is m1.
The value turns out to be -0.19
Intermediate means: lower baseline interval 13.6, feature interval 19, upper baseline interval 16.7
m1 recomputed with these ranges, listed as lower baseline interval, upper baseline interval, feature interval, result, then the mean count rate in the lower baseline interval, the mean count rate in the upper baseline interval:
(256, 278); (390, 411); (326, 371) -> -0.138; 10.4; 17.2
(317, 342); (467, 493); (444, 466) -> -0.041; 16.7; 16.5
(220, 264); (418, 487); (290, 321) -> 0.021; 15.5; 17.7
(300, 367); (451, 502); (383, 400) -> -0.063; 16.2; 16.6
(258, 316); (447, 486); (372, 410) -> -0.136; 13.6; 16.9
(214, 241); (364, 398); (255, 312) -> 0.238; 16.3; 17.5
